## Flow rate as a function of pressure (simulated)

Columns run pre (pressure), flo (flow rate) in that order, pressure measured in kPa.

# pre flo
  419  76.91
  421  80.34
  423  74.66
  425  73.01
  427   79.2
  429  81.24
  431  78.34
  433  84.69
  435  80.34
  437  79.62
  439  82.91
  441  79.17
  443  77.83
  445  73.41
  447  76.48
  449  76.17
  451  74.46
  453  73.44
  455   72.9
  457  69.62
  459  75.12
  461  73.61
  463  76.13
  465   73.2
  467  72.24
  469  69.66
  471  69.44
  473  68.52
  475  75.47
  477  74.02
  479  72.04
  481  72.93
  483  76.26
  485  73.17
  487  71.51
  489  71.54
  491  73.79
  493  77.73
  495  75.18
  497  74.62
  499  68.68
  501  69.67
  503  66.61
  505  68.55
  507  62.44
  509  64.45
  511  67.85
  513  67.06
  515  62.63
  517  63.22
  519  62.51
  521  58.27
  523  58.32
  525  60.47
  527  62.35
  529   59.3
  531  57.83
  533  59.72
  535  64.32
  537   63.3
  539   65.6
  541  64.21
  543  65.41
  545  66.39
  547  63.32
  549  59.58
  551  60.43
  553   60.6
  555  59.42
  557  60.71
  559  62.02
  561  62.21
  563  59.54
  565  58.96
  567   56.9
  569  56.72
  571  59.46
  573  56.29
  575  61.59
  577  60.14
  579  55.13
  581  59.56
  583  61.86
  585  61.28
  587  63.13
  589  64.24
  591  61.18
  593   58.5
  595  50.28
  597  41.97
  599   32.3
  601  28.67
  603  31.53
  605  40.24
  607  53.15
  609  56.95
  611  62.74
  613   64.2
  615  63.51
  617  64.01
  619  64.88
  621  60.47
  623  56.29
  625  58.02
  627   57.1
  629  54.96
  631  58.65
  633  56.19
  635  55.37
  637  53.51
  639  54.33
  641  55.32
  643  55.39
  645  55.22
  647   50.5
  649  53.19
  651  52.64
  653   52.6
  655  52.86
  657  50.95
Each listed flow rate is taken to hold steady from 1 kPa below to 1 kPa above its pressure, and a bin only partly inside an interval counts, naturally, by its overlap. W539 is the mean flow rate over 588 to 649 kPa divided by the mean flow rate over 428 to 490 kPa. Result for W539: 0.7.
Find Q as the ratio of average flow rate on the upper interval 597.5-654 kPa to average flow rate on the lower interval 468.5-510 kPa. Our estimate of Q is 0.8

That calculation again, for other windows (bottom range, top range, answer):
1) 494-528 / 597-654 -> 0.82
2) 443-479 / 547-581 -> 0.81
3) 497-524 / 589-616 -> 0.77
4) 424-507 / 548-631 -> 0.76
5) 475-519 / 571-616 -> 0.77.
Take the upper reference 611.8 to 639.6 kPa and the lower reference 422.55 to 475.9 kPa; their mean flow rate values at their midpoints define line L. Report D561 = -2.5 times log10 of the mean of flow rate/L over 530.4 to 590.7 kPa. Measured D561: 0.07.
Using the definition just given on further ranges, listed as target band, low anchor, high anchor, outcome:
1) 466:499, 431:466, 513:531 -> -0.055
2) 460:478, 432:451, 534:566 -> 0.031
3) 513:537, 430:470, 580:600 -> 0.065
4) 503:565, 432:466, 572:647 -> 0.047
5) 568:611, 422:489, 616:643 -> 0.159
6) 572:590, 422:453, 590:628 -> -0.062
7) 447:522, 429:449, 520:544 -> -0.003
